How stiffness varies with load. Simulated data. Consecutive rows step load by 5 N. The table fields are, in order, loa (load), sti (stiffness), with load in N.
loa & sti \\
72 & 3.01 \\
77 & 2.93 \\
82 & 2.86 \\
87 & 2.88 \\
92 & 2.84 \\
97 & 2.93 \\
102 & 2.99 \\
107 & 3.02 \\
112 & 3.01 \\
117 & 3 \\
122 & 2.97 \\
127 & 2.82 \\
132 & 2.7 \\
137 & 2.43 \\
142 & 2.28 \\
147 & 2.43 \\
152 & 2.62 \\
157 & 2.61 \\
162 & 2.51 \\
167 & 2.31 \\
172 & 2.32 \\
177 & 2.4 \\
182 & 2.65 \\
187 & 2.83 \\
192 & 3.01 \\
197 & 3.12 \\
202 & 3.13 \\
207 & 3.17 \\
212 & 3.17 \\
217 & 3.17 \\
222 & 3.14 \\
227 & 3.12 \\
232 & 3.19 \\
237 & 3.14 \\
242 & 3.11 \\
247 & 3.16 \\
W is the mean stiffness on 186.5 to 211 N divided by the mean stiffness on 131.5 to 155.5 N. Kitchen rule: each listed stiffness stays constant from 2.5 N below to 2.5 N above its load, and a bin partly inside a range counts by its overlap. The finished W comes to 1.2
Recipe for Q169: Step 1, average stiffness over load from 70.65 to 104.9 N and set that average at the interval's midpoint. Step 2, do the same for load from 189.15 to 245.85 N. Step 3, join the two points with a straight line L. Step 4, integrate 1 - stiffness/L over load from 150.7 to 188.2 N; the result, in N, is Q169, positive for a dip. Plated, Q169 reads 6.6 N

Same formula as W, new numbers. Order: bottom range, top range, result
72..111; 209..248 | 1.07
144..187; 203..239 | 1.26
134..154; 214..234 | 1.29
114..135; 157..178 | 0.84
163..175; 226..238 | 1.35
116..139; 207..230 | 1.14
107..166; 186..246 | 1.16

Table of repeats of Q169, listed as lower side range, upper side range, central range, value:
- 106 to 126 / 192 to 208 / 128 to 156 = 4.7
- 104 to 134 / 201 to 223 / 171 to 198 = 3.2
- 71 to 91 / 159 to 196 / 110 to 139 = -0.6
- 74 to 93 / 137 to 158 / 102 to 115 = -1.4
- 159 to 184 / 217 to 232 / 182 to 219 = -3.0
